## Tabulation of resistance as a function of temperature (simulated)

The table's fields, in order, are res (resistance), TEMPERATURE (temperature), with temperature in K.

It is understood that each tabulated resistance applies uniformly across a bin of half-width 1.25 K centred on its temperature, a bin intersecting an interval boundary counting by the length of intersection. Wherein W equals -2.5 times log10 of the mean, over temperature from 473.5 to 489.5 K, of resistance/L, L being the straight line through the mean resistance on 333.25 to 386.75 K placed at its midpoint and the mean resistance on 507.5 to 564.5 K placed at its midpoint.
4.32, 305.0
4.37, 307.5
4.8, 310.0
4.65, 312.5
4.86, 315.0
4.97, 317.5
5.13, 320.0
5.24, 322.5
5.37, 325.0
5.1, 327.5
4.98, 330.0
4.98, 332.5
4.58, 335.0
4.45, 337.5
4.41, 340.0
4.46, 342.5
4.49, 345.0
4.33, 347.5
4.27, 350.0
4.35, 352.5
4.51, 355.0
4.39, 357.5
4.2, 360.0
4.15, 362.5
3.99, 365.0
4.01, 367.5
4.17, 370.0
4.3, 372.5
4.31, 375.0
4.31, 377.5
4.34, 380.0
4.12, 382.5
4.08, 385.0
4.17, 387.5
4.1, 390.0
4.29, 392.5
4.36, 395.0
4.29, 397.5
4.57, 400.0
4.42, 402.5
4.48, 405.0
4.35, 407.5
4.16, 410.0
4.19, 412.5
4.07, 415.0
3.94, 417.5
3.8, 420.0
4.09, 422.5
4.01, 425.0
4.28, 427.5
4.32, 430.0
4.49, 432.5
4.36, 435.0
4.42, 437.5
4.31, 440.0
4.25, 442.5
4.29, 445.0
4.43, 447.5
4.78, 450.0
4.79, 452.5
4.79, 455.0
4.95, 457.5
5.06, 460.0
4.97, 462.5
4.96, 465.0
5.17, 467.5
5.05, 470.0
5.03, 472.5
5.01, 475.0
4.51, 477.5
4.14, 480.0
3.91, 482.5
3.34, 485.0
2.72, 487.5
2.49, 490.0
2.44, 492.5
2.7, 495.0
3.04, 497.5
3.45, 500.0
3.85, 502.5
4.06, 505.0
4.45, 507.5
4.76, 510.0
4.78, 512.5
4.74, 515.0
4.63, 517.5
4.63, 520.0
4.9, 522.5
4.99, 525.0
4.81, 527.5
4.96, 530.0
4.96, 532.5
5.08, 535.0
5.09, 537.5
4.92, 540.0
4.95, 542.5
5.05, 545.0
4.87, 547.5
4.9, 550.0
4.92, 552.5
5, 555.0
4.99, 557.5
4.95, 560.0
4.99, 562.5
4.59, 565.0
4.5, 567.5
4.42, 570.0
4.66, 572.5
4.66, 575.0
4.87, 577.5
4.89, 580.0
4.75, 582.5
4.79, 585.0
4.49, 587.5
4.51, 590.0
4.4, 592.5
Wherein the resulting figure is 0.207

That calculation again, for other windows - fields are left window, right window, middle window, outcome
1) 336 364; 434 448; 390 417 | 0.013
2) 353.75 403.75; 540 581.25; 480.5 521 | 0.232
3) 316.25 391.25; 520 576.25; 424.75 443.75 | 0.077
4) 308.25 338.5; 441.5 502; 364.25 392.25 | 0.114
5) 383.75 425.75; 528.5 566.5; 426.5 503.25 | 0.073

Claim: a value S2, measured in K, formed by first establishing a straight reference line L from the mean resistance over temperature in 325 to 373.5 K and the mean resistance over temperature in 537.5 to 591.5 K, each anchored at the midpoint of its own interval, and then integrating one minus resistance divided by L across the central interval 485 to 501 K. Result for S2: 6.3 K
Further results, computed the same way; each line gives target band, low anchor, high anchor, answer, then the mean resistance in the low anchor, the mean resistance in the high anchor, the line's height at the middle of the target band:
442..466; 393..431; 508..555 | -1.5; 4.22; 4.88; 4.45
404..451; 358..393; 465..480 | 3.1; 4.18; 4.89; 4.56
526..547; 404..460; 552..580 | -1.3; 4.36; 4.78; 4.69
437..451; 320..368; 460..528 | -0.2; 4.56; 4.21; 4.33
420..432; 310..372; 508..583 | 1.4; 4.59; 4.84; 4.69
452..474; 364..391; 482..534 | -4.8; 4.18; 4.04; 4.08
